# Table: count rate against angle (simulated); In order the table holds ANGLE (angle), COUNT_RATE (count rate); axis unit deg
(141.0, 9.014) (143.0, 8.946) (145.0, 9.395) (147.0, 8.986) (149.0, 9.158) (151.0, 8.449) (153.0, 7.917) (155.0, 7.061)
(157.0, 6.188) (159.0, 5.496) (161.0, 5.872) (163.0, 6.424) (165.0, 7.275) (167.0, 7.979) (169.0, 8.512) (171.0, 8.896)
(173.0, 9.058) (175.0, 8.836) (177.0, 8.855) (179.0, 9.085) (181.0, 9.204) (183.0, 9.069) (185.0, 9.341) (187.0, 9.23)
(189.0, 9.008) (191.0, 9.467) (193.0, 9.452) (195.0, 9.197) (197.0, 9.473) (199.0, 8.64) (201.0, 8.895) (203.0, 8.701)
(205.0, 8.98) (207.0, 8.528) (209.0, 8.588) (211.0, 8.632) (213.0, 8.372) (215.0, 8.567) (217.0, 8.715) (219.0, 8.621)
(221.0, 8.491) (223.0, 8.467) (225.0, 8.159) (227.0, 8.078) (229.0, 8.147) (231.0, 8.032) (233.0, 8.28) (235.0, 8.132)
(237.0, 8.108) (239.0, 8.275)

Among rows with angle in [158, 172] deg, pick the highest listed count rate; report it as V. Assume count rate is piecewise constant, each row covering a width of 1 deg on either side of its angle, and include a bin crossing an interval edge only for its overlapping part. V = 8.896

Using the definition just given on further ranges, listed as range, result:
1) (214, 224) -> 8.715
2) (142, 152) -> 9.395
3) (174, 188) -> 9.341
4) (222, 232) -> 8.467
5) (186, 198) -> 9.473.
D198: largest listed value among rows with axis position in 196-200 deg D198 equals 9.473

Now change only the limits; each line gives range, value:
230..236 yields 8.28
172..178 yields 9.058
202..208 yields 8.98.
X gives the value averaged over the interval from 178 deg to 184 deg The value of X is 9.12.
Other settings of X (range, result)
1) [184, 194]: 9.3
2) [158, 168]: 6.61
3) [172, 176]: 8.95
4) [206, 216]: 8.54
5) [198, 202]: 8.77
